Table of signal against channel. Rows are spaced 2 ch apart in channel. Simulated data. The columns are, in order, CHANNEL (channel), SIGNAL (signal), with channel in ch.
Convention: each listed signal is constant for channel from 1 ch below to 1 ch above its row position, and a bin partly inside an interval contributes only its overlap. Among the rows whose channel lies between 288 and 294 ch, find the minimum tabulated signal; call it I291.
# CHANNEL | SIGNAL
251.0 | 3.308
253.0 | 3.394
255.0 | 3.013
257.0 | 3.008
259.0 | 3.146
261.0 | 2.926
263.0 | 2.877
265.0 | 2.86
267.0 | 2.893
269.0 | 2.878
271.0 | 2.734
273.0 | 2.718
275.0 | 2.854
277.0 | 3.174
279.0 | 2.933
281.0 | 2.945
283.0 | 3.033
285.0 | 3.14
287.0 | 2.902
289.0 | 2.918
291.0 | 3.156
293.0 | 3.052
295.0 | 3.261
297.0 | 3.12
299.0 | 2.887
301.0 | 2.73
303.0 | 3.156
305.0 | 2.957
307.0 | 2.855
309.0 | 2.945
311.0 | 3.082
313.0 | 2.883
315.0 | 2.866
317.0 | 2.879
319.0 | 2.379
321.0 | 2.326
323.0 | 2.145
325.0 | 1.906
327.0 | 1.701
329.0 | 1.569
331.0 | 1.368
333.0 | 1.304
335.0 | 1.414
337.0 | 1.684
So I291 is 2.918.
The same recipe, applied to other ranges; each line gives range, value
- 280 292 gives 2.902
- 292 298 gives 3.052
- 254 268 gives 2.86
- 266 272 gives 2.734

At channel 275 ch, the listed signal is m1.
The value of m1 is 2.854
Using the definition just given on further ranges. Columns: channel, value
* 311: 3.082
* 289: 2.918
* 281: 2.945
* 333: 1.304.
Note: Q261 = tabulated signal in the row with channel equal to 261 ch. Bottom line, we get 2.926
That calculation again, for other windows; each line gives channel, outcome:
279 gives 2.933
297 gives 3.12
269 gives 2.878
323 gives 2.145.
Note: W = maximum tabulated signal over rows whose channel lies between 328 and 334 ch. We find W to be 1.569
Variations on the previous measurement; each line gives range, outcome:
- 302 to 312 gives 3.156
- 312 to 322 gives 2.883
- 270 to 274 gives 2.734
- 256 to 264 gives 3.146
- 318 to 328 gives 2.379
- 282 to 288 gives 3.14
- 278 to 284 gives 3.033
